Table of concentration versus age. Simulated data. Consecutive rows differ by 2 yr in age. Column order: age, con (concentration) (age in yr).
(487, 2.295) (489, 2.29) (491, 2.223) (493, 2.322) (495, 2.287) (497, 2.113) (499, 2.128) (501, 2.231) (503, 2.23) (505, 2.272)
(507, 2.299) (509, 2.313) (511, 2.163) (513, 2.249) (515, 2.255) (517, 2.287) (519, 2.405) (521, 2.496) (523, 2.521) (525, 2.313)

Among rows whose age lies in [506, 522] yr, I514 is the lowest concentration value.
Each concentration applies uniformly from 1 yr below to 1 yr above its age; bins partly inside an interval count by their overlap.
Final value 2.163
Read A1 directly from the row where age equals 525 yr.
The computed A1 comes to 2.313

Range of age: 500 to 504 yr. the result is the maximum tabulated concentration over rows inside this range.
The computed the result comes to 2.231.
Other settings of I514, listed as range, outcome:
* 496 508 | 2.113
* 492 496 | 2.287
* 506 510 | 2.299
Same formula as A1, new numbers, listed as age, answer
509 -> 2.313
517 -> 2.287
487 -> 2.295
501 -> 2.231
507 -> 2.299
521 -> 2.496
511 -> 2.163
